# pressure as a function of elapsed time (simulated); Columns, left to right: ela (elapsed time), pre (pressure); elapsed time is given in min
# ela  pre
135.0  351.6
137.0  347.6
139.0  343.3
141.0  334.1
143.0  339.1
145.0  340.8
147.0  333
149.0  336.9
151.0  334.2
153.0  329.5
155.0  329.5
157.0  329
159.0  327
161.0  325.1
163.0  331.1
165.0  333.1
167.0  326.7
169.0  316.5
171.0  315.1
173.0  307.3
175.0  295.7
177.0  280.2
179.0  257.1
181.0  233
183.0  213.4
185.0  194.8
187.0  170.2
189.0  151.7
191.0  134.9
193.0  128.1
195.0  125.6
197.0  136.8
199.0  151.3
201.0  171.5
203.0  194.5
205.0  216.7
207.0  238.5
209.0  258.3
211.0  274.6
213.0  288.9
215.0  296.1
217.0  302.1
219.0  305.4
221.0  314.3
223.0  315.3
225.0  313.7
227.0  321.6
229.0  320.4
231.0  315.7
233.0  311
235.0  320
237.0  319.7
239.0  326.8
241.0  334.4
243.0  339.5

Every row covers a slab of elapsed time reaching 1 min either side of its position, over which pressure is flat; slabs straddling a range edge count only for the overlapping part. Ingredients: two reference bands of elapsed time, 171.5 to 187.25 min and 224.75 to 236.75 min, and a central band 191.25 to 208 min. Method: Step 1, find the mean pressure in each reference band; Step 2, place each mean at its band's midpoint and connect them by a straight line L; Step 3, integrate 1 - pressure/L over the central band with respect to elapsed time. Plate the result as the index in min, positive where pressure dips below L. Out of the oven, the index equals 6.6 min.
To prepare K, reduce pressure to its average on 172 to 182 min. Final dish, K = 275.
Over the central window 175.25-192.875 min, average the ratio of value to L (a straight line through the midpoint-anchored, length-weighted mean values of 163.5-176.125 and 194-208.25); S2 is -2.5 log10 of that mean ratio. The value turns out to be 0.248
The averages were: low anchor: 316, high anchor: 178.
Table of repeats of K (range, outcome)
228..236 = 317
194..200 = 138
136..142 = 342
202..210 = 227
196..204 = 164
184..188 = 182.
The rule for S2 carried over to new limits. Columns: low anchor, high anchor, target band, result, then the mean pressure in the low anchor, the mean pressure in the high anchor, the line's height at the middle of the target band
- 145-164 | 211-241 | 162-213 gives 0.36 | 331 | 312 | 322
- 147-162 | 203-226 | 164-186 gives 0.13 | 330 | 280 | 313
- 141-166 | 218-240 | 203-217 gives 0.23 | 332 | 317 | 321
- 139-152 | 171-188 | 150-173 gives -0.11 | 337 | 248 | 295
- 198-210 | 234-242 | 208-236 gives -0.14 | 205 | 325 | 269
